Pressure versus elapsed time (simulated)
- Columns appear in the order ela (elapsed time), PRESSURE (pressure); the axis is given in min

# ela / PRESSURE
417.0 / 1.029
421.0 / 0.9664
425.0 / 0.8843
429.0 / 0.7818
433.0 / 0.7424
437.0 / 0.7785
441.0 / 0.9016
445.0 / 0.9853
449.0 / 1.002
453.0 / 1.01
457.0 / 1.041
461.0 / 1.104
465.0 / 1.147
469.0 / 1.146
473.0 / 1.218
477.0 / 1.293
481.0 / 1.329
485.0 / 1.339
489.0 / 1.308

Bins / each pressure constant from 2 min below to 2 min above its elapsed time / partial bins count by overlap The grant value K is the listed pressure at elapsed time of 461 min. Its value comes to 1.104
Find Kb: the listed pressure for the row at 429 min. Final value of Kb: 0.7818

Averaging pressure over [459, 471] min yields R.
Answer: 1.13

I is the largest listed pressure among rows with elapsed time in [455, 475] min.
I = 1.218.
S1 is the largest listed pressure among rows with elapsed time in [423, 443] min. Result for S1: 0.9016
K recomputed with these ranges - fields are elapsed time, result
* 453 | 1.01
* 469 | 1.146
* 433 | 0.7424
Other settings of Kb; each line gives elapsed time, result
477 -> 1.293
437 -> 0.7785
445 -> 0.9853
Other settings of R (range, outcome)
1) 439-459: 0.988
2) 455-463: 1.07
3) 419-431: 0.878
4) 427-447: 0.838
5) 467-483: 1.25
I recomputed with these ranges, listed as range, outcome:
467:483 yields 1.329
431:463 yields 1.104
